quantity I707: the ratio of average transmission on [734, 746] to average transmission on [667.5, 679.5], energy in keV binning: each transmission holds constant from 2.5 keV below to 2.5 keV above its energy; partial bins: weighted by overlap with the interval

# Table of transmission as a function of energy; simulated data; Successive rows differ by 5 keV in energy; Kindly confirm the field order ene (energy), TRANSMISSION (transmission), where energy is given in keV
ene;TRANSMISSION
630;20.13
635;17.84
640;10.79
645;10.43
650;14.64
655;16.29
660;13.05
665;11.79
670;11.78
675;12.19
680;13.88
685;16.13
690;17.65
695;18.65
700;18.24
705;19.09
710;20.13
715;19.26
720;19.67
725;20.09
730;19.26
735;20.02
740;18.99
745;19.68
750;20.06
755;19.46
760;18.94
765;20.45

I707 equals 1.58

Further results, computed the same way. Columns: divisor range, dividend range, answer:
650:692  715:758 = 1.39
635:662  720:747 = 1.45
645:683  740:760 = 1.48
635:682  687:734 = 1.47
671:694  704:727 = 1.31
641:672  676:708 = 1.32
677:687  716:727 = 1.34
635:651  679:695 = 1.31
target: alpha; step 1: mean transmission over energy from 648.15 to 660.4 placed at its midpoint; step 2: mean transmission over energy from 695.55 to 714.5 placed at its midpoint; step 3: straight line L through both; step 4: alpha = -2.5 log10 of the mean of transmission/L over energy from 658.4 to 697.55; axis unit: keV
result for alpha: 0.18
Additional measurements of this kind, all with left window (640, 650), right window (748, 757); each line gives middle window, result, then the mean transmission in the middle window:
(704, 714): -0.192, 19.6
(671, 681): 0.100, 12.7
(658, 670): 0.065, 12.3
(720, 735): -0.109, 19.7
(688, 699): -0.189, 18.2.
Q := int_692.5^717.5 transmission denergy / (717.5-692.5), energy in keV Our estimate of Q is 19.1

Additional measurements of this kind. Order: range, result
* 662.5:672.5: 11.8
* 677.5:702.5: 16.9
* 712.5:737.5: 19.7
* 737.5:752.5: 19.6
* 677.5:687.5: 15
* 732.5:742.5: 19.5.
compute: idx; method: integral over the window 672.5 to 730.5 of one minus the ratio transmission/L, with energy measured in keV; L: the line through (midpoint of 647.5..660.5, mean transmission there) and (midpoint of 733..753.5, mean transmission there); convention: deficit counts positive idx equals -1.0 keV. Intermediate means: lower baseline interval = 14.9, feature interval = 17.8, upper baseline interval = 19.7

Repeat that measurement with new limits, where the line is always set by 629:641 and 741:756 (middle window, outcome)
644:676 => 7.69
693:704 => -0.16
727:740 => -0.18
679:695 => 1.28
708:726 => -0.92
